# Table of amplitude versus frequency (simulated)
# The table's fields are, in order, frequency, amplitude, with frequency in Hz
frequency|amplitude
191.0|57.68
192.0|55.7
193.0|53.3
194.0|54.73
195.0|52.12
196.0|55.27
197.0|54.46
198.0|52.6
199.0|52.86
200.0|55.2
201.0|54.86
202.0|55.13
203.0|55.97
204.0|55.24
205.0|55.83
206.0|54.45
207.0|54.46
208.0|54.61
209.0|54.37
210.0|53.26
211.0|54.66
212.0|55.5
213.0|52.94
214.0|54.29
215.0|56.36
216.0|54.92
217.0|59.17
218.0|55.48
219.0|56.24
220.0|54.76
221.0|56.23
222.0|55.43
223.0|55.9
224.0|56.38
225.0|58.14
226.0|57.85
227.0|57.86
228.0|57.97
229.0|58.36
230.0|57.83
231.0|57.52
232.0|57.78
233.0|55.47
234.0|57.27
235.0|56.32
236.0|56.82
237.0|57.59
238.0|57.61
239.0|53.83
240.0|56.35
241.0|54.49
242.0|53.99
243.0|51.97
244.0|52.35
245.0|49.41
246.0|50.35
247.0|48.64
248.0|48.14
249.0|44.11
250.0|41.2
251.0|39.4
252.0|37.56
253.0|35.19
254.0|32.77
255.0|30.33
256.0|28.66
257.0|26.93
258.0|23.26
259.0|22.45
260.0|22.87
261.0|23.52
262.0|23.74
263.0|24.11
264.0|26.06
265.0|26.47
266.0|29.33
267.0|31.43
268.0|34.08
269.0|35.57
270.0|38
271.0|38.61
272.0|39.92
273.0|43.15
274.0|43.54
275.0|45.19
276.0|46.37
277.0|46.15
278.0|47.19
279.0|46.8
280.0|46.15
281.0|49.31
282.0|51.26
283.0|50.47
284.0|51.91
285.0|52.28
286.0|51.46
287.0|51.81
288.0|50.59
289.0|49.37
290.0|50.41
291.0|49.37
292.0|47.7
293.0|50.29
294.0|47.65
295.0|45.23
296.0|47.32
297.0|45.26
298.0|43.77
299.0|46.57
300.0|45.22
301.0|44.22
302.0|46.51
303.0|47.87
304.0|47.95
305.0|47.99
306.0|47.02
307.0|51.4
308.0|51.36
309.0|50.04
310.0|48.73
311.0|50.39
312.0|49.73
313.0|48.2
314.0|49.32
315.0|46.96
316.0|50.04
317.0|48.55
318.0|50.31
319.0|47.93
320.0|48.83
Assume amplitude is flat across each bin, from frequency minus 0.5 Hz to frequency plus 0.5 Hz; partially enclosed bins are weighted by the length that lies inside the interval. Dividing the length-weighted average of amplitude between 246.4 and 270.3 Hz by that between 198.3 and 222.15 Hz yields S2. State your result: 0.59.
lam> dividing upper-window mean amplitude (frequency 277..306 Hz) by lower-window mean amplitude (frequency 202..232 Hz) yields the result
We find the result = 0.86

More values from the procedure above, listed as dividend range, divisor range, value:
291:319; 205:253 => 0.89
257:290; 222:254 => 0.75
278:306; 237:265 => 1.23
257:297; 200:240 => 0.73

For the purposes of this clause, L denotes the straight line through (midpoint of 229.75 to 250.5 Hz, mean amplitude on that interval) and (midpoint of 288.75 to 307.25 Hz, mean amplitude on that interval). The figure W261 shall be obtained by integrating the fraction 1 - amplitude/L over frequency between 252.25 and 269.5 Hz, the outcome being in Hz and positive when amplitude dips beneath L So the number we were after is 7.7 Hz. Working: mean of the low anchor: 53.2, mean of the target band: 28.2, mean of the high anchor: 47.3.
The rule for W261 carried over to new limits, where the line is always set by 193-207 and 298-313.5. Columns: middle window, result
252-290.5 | 8.78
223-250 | -1.17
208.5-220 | -0.34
